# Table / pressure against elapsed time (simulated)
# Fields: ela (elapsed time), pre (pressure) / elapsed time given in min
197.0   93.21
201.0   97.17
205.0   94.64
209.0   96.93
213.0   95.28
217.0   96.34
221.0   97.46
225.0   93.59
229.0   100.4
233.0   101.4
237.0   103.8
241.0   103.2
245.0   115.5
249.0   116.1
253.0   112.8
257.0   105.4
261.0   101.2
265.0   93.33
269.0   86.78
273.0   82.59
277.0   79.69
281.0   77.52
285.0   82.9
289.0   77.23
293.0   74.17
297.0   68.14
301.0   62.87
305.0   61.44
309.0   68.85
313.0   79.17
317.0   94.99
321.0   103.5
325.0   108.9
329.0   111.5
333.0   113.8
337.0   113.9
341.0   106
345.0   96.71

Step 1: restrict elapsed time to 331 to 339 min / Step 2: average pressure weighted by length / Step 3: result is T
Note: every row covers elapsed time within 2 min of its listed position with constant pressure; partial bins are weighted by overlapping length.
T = 114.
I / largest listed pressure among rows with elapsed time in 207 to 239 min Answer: 103.8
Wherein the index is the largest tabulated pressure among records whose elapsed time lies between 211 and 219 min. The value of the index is 96.34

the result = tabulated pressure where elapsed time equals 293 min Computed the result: 74.17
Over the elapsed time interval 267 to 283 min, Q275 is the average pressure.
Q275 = 81.6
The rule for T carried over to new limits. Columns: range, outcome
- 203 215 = 95.6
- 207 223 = 96.5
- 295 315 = 68.1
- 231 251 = 108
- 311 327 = 96.6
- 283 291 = 80.1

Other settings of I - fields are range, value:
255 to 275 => 105.4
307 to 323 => 103.5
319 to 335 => 113.8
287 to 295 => 77.23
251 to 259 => 112.8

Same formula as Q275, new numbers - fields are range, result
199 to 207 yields 95.9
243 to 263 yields 110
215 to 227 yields 95.8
